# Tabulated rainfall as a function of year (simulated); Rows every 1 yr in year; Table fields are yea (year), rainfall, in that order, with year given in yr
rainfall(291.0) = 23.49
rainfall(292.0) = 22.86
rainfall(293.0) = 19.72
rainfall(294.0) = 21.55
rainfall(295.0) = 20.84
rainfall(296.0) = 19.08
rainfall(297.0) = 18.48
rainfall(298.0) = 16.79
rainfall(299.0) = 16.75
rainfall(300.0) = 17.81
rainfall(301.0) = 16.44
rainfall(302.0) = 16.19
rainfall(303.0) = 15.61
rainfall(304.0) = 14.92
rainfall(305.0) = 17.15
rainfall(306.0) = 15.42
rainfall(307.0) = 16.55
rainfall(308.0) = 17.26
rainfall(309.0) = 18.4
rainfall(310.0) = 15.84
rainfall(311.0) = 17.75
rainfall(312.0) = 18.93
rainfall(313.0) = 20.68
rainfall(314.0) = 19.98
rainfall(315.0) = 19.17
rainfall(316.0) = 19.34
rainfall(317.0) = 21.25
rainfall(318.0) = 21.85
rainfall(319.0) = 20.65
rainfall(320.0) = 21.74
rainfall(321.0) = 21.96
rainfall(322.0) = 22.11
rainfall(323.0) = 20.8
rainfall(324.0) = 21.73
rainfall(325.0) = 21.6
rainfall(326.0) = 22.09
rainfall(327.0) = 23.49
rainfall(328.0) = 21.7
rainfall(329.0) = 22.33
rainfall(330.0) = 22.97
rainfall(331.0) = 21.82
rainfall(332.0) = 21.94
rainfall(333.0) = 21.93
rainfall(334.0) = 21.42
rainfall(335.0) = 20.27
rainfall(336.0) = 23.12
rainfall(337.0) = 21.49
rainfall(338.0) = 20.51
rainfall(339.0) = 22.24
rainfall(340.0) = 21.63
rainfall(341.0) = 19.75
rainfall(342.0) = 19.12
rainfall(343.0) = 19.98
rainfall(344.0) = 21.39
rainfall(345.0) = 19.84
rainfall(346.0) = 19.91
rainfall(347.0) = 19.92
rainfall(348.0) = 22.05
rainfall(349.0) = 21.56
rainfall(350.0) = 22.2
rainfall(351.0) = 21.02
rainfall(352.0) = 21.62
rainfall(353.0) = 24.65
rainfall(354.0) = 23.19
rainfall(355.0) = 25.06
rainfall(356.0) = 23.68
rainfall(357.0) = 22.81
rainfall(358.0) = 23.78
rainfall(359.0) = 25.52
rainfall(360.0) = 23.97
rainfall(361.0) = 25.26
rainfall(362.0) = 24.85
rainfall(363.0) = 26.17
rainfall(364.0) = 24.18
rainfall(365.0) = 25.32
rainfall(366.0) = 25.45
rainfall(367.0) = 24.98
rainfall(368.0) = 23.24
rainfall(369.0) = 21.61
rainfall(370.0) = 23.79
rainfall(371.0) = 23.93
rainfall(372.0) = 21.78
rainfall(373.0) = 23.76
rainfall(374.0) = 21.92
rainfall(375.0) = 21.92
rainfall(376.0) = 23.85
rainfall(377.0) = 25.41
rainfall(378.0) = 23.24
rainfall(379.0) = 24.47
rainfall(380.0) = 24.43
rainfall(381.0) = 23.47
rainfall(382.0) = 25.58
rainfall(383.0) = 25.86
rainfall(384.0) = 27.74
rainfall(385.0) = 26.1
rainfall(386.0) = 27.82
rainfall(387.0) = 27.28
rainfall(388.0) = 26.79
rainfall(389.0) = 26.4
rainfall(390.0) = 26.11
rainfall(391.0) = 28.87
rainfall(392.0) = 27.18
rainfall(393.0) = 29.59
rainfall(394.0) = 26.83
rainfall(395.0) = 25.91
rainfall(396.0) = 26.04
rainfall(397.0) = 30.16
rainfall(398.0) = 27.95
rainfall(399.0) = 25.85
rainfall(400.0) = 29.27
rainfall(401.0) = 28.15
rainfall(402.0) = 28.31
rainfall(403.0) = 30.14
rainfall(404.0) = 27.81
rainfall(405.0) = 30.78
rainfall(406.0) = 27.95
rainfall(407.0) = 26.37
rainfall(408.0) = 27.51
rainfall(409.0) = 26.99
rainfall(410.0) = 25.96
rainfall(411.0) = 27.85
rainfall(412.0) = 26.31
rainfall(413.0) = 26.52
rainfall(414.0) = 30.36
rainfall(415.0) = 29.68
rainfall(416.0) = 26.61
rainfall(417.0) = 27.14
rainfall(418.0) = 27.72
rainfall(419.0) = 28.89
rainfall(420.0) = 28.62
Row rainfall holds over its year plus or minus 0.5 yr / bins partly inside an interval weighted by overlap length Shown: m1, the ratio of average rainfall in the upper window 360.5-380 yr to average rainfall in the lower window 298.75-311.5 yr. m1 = 1.4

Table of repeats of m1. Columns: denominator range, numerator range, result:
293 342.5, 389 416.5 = 1.40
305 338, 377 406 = 1.32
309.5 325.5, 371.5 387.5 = 1.21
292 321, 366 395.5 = 1.36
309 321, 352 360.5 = 1.21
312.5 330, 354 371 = 1.14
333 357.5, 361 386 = 1.13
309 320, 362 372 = 1.24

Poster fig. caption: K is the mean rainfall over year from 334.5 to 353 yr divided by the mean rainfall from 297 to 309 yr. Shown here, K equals 1.27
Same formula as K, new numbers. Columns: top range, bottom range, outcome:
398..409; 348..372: 1.19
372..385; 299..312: 1.45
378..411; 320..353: 1.26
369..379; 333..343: 1.11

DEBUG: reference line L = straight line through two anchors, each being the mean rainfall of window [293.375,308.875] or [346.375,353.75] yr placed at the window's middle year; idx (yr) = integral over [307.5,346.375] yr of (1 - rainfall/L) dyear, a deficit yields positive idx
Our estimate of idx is -2.0 yr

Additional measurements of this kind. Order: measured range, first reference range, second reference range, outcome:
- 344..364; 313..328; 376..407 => 0.8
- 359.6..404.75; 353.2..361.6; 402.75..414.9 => 0.4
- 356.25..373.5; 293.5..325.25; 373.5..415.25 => -0.1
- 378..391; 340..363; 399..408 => 0.1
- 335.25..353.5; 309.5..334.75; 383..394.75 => 1.5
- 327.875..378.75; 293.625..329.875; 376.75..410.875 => 1.2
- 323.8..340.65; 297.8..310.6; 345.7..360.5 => -1.5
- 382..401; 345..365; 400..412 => -0.5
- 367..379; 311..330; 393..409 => 1.1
